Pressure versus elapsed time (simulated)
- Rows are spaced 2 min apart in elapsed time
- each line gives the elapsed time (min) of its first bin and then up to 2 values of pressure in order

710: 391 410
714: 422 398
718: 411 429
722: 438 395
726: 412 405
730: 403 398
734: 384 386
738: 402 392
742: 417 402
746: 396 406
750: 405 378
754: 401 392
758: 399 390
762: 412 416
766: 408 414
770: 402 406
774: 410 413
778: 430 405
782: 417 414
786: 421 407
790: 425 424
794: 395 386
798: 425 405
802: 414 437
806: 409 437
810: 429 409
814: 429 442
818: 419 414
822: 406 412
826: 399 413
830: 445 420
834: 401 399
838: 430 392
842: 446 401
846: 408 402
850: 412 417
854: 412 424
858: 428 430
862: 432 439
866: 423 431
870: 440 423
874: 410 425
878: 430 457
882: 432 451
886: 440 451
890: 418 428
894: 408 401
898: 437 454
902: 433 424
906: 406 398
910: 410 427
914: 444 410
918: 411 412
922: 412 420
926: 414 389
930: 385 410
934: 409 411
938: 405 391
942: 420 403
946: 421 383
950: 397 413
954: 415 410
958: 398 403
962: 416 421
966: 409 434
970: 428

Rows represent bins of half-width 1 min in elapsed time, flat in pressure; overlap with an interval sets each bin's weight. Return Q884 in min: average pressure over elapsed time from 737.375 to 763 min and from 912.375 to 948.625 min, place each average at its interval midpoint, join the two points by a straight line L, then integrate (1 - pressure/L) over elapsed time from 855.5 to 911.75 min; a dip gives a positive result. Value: -3.0 min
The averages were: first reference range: 399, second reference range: 409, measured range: 428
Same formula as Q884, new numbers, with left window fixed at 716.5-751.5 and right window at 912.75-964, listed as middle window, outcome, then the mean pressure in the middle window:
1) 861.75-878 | -0.8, 428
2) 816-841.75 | -0.5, 415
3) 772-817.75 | -1.3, 417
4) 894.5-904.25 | -0.5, 429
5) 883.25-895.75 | -0.7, 430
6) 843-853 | 0.0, 408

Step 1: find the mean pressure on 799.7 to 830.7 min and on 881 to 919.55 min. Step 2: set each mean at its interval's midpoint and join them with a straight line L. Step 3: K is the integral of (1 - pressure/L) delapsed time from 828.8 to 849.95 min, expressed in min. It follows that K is 0.4 min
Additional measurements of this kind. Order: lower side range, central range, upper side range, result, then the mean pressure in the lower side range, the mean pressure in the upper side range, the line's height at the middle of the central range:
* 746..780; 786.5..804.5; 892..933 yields -0.2 min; 405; 416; 407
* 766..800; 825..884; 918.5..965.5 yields -1.8 min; 412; 407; 410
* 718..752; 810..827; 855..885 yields 0.2 min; 404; 432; 421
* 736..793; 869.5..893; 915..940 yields -1.6 min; 407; 407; 407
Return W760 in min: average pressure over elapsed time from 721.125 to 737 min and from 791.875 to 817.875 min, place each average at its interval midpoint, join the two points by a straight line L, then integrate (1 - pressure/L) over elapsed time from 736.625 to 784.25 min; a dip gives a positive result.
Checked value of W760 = 0.5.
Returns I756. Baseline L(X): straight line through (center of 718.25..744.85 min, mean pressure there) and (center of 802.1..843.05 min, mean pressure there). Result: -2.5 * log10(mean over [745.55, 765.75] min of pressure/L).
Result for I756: 0.024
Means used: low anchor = 405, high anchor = 419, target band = 400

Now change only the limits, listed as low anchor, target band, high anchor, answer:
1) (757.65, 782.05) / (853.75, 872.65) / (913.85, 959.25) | -0.054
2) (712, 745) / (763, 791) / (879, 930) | -0.007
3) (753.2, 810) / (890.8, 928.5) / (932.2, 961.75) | -0.029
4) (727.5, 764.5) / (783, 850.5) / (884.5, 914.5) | -0.012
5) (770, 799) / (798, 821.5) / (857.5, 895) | -0.011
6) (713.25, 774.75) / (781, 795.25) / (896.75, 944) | -0.020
